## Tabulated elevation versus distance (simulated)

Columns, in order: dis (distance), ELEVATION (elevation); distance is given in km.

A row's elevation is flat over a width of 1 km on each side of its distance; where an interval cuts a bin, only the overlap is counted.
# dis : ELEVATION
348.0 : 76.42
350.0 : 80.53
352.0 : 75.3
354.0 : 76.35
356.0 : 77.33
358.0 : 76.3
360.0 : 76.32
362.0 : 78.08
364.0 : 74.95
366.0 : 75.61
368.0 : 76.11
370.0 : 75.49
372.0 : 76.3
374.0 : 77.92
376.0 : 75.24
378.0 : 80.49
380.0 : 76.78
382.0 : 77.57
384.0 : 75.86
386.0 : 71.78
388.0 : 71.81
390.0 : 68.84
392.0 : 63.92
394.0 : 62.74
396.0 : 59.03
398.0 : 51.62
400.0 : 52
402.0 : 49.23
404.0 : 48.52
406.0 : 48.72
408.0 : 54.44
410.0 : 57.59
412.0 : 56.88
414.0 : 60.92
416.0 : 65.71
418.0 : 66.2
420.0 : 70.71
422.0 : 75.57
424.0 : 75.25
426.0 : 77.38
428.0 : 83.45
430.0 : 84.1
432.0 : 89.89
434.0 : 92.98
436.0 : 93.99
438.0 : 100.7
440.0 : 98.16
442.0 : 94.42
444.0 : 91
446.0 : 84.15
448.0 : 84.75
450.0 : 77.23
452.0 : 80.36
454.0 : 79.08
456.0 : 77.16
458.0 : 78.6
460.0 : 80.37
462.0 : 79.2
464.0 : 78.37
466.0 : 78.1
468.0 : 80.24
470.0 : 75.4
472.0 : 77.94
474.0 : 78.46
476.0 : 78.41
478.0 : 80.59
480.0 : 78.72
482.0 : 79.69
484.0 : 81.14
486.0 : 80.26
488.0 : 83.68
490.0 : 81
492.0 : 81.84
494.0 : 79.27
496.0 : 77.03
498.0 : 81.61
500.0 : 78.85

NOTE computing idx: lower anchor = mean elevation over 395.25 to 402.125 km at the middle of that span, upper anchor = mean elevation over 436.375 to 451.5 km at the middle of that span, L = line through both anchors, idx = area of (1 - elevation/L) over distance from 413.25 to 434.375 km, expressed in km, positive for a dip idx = -0.7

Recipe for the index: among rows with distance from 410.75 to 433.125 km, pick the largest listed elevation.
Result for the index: 89.89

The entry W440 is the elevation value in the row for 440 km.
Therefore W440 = 98.16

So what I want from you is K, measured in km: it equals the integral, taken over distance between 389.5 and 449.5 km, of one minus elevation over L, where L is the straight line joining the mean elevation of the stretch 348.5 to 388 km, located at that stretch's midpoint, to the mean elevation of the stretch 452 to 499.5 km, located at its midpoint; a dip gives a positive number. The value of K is 4.44 km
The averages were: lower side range 76.4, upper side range 79.4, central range 72.2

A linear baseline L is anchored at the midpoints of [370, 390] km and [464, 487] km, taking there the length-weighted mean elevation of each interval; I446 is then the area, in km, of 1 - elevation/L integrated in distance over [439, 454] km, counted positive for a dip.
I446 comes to -1.7 km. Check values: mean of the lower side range 75.6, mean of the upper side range 79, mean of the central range 86.6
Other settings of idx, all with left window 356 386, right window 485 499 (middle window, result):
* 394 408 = 4.5 km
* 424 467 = -3.1 km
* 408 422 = 2.6 km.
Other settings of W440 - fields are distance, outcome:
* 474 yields 78.46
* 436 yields 93.99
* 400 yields 52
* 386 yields 71.78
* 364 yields 74.95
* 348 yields 76.42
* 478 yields 80.59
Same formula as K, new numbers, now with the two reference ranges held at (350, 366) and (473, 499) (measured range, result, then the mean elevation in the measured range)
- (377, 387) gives 0.10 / 76.5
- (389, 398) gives 1.77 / 62.3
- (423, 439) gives -1.75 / 87.2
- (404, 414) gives 3.02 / 54.5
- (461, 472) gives 0.19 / 78.2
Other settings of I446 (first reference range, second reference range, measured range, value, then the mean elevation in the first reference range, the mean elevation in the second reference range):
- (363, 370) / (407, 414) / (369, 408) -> 0.3 km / 75.5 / 57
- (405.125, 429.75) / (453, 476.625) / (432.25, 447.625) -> -4.4 km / 66.7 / 78.4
